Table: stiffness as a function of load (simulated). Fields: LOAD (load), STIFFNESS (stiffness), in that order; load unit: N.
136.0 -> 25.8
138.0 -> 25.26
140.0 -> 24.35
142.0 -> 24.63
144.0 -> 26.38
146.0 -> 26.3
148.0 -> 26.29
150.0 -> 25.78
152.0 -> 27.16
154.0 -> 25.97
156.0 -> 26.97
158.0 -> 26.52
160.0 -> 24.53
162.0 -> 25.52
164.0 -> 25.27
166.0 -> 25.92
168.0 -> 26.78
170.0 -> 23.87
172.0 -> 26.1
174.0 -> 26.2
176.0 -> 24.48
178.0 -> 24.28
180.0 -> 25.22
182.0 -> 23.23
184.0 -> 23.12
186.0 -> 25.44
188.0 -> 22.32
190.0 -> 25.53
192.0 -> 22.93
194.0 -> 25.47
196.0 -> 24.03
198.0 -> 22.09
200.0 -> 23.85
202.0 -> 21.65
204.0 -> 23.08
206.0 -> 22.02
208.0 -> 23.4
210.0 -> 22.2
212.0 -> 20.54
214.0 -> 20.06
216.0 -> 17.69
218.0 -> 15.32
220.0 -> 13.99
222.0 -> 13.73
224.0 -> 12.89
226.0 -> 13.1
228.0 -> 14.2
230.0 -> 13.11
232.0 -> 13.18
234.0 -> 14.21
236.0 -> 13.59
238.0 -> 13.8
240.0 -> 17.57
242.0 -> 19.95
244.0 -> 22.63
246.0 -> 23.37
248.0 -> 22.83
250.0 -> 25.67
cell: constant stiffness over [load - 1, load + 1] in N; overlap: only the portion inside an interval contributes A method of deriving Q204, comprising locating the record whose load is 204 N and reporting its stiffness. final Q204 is 23.08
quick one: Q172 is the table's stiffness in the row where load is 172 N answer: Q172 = 26.1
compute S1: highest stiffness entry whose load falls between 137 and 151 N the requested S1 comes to 26.38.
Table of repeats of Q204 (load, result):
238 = 13.8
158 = 26.52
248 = 22.83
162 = 25.52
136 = 25.8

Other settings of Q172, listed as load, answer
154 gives 25.97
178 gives 24.28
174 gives 26.2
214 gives 20.06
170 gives 23.87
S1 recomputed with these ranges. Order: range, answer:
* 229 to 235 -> 14.21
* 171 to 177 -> 26.2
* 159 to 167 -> 25.92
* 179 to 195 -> 25.53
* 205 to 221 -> 23.4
